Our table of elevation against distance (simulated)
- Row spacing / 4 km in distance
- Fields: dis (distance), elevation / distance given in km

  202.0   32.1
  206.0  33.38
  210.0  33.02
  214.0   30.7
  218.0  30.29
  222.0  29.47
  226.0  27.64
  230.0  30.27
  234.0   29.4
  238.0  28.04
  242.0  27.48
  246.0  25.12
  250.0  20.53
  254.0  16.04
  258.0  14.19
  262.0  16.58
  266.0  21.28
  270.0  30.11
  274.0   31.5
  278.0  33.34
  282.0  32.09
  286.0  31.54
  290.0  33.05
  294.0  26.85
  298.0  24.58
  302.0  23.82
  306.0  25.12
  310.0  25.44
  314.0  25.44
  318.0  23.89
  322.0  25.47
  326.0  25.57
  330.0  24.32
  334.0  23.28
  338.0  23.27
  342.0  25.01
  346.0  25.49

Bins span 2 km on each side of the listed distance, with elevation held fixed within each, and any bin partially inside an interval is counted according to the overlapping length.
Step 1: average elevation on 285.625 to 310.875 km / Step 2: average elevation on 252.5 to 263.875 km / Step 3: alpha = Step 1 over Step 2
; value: 1.73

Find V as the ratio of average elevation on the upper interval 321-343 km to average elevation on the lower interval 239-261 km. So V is 1.17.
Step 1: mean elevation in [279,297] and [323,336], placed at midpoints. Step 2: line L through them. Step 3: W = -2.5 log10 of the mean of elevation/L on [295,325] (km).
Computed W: 0.10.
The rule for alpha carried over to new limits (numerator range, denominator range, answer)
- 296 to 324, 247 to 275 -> 1.17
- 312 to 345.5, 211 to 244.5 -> 0.84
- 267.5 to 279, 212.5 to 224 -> 1.03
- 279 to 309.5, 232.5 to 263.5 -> 1.27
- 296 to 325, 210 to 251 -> 0.88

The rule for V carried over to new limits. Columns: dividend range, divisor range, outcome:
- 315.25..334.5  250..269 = 1.36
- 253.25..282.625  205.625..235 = 0.80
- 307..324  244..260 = 1.32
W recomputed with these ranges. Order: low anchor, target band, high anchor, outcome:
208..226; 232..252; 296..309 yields 0.107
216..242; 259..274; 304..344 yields 0.172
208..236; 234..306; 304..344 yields 0.069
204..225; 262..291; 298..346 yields -0.078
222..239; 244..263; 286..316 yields 0.454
